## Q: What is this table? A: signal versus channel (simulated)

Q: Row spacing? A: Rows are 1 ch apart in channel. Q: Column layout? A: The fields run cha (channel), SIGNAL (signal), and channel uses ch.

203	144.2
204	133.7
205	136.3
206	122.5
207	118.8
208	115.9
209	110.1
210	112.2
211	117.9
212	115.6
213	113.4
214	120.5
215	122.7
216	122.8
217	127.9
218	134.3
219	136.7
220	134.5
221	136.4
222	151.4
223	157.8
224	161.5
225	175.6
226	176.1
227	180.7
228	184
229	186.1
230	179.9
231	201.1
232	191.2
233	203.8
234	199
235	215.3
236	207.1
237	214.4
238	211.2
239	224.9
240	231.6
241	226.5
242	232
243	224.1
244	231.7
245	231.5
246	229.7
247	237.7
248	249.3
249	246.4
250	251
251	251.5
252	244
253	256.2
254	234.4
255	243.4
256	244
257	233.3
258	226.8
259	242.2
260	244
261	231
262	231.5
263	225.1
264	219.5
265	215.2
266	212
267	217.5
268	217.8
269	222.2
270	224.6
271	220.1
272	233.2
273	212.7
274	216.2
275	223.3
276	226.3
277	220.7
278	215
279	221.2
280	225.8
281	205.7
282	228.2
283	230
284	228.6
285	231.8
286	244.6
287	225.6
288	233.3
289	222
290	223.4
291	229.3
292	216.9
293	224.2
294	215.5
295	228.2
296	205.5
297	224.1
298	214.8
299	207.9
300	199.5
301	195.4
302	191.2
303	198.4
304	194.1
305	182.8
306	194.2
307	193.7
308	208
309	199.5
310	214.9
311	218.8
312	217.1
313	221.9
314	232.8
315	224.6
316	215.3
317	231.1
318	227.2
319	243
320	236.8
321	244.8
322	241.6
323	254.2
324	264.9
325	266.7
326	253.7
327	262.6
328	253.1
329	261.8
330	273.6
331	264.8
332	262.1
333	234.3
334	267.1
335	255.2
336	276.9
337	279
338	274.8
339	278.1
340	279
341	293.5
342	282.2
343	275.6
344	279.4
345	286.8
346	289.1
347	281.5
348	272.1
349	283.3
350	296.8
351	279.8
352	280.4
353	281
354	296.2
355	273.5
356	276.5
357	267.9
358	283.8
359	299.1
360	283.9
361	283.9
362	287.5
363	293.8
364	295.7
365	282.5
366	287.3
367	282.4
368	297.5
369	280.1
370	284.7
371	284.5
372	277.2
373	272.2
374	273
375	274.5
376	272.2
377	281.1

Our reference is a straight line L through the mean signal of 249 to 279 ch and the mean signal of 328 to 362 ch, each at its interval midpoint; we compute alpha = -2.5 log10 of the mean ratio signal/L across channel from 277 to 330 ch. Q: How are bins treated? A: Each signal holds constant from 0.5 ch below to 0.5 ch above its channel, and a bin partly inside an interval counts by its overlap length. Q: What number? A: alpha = 0.130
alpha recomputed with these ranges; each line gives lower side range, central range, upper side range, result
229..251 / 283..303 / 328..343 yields 0.14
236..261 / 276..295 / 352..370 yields 0.12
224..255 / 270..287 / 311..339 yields 0.04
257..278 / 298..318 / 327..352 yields 0.21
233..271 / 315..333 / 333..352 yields 0.08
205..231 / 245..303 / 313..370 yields -0.15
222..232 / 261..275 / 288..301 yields -0.10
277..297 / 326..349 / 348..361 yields -0.01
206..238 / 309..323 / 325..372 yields 0.08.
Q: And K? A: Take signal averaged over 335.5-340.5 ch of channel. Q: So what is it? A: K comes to 278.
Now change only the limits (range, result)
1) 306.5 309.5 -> 200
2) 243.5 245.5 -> 232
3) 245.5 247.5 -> 234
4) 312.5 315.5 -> 226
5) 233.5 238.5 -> 209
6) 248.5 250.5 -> 249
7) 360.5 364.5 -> 290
